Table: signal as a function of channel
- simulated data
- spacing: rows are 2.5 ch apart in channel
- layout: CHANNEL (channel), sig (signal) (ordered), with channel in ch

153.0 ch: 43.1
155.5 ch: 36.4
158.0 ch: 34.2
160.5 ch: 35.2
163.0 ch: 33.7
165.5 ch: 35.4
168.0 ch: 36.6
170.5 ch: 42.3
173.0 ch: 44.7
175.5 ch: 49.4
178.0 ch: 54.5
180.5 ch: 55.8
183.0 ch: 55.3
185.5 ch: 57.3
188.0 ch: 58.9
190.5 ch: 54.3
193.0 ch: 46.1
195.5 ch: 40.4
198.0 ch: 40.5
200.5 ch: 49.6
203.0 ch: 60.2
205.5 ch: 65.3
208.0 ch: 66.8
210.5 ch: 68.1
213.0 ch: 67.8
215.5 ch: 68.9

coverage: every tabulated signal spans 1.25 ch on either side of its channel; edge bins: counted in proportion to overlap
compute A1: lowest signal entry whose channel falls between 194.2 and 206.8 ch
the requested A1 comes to 40.4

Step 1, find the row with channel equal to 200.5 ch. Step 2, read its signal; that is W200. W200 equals 49.6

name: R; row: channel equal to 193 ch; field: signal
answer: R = 46.1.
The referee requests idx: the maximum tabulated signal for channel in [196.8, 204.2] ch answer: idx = 60.2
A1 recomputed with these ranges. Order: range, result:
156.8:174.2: 33.7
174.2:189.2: 49.4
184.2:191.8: 54.3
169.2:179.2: 42.3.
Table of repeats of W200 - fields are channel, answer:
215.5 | 68.9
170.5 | 42.3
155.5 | 36.4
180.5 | 55.8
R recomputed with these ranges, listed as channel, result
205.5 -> 65.3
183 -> 55.3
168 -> 36.6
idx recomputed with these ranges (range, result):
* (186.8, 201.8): 58.9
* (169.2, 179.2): 54.5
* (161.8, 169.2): 36.6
